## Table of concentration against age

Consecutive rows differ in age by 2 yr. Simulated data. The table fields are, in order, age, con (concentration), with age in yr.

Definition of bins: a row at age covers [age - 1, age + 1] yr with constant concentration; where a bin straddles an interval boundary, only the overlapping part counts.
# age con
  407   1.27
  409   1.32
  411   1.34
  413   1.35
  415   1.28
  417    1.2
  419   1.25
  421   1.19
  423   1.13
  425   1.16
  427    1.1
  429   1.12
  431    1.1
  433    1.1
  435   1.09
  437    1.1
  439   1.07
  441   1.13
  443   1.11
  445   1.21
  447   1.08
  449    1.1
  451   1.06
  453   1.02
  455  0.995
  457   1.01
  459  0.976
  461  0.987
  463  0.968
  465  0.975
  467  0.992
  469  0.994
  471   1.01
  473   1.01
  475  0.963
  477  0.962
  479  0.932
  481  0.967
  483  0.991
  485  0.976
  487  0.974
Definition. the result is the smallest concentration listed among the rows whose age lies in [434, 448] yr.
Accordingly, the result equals 1.07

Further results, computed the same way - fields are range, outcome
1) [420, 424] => 1.13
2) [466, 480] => 0.932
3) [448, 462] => 0.976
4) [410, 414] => 1.34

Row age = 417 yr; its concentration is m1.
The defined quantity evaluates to 1.2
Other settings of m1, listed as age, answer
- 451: 1.06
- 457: 1.01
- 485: 0.976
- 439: 1.07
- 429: 1.12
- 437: 1.1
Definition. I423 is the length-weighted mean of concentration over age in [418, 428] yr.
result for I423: 1.17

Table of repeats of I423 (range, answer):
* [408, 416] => 1.32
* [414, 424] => 1.21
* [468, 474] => 1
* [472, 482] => 0.967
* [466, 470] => 0.993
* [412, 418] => 1.28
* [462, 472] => 0.988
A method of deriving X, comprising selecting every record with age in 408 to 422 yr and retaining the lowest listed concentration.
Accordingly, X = 1.19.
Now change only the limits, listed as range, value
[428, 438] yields 1.09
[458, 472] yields 0.968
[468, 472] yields 0.994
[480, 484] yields 0.967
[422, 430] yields 1.1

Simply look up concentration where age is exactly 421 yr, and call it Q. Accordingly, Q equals 1.19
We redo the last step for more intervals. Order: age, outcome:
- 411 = 1.34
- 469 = 0.994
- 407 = 1.27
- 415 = 1.28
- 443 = 1.11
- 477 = 0.962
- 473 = 1.01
